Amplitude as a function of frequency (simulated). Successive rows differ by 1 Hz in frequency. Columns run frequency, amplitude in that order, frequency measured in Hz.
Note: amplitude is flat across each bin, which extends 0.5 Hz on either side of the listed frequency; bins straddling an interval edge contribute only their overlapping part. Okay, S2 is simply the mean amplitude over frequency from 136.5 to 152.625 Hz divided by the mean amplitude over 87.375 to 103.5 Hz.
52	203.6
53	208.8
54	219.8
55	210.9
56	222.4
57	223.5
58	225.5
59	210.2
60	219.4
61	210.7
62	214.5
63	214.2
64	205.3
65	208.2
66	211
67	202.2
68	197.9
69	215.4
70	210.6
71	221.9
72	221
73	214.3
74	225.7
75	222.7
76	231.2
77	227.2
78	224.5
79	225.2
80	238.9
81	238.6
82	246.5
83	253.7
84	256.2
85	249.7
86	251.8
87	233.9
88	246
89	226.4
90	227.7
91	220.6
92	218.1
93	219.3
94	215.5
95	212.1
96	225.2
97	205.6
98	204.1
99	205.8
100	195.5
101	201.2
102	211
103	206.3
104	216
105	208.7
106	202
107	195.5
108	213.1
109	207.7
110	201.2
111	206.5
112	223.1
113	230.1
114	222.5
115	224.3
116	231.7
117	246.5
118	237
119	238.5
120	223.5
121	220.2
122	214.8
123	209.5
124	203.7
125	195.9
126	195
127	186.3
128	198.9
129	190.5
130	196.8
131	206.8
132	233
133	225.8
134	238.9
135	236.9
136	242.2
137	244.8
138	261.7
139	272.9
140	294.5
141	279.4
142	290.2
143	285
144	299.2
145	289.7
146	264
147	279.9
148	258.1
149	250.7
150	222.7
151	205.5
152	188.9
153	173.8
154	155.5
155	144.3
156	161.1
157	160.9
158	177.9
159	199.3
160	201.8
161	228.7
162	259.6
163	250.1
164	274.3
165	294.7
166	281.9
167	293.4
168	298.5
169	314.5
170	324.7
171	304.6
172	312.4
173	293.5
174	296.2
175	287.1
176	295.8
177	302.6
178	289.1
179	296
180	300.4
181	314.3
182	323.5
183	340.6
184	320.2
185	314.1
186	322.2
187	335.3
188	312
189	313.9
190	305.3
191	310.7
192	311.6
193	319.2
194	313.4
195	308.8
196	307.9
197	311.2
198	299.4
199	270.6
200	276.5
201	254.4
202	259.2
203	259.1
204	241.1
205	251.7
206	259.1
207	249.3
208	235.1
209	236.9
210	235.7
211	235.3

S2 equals 1.2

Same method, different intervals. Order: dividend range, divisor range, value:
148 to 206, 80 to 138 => 1.24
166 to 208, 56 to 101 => 1.34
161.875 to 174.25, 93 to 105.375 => 1.40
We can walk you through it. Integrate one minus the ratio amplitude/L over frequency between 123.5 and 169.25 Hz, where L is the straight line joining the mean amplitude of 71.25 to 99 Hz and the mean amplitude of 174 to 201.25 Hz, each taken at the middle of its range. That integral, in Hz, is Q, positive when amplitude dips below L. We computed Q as 6.72 Hz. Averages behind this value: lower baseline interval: 228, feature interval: 235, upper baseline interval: 306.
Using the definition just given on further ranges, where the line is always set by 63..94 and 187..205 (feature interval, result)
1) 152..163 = 3.32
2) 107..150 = 3.44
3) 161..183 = -1.25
